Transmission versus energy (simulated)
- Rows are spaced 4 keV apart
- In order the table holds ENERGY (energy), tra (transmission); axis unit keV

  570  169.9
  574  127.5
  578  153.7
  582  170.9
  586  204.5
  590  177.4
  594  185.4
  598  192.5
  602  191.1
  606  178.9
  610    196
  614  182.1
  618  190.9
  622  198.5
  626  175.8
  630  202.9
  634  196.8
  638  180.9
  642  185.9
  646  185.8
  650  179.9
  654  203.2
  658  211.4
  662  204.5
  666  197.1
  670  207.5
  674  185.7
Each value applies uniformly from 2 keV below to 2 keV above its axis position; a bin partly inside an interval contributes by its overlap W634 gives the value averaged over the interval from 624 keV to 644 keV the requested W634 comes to 188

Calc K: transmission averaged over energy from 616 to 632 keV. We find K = 192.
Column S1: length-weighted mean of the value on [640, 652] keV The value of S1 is 184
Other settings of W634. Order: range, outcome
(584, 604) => 190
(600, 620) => 188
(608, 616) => 189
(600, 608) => 185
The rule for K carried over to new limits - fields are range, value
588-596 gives 181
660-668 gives 201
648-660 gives 198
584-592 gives 191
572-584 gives 151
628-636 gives 200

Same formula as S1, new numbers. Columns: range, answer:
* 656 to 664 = 208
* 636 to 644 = 183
